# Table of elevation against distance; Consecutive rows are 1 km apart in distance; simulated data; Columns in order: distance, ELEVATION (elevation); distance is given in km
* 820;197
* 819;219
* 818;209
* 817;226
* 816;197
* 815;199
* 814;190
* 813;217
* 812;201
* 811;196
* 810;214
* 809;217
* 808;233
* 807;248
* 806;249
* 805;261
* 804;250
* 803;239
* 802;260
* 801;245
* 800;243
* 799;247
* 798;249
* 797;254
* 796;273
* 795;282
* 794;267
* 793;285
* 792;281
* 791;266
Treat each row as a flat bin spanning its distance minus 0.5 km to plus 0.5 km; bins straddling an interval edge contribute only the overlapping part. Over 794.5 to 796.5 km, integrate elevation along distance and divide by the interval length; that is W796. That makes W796 278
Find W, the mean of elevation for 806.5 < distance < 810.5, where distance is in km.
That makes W 228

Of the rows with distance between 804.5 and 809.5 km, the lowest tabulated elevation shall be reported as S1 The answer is 217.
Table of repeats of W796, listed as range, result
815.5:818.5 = 211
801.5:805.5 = 252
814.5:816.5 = 198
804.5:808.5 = 248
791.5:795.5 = 279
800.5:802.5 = 252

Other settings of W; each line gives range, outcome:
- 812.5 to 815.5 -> 202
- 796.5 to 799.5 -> 250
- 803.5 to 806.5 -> 253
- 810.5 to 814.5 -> 201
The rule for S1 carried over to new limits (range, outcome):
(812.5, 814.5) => 190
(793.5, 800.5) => 243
